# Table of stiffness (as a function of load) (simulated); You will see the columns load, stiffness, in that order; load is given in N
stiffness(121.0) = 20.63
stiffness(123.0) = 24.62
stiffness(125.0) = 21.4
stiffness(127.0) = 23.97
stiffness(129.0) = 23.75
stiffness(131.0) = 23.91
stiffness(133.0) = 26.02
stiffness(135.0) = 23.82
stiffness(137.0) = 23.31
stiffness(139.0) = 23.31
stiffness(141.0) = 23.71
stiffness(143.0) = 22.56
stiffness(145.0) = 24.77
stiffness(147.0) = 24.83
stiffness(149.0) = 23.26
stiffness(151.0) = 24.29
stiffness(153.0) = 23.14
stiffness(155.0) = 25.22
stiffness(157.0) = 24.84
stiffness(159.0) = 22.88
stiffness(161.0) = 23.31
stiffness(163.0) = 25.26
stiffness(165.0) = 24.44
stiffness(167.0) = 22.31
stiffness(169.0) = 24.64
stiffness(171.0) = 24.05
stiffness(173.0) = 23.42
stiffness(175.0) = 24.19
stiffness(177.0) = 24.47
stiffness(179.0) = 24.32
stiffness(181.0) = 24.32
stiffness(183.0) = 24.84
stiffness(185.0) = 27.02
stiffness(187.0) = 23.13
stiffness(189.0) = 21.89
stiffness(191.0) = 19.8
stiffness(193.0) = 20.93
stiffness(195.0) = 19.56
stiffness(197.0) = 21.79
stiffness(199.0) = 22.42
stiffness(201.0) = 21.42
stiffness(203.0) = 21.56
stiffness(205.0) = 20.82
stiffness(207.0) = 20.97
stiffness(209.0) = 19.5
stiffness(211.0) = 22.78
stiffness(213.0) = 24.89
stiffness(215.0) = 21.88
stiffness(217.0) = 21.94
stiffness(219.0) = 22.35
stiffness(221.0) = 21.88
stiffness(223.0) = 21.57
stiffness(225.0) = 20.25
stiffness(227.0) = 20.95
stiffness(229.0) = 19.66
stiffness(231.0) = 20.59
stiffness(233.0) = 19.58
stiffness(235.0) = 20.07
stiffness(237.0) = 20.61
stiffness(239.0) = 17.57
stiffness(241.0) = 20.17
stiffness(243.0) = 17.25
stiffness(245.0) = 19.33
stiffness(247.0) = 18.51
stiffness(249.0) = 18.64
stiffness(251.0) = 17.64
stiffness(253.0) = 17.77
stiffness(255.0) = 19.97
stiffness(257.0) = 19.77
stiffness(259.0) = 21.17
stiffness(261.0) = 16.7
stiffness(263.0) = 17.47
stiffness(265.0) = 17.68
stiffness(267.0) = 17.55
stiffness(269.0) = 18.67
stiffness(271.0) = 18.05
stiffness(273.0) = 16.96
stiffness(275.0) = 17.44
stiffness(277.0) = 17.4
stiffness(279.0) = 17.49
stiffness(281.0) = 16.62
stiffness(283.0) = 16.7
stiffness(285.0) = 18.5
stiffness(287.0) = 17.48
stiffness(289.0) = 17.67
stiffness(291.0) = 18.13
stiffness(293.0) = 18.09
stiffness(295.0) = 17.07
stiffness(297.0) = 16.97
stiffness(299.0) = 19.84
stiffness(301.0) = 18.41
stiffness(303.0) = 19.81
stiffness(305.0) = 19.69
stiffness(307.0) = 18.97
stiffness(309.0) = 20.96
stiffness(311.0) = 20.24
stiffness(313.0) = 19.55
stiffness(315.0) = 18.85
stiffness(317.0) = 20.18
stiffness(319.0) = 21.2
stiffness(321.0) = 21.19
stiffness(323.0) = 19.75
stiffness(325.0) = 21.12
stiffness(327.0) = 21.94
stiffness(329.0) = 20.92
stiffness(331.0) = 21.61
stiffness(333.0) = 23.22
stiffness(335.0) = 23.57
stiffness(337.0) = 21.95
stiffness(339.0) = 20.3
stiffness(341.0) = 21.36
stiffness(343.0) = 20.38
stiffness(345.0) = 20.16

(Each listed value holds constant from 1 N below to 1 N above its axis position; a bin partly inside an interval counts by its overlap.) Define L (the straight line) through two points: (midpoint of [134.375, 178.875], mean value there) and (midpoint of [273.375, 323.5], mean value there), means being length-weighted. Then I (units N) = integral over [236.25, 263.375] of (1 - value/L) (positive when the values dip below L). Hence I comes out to 2.3 N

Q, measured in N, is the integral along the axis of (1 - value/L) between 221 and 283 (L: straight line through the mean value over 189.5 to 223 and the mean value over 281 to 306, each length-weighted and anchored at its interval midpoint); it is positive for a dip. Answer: 3.1 N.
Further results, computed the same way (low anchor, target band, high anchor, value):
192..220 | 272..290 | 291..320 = 2.23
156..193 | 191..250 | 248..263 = 0.67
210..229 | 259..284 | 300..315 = 3.67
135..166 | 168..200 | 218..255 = -1.25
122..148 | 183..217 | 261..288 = -1.78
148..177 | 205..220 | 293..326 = 0.34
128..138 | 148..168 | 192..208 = -0.73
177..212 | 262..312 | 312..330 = 6.72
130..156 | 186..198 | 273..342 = 0.79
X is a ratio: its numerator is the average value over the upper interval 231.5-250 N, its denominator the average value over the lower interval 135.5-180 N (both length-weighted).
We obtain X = 0.80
